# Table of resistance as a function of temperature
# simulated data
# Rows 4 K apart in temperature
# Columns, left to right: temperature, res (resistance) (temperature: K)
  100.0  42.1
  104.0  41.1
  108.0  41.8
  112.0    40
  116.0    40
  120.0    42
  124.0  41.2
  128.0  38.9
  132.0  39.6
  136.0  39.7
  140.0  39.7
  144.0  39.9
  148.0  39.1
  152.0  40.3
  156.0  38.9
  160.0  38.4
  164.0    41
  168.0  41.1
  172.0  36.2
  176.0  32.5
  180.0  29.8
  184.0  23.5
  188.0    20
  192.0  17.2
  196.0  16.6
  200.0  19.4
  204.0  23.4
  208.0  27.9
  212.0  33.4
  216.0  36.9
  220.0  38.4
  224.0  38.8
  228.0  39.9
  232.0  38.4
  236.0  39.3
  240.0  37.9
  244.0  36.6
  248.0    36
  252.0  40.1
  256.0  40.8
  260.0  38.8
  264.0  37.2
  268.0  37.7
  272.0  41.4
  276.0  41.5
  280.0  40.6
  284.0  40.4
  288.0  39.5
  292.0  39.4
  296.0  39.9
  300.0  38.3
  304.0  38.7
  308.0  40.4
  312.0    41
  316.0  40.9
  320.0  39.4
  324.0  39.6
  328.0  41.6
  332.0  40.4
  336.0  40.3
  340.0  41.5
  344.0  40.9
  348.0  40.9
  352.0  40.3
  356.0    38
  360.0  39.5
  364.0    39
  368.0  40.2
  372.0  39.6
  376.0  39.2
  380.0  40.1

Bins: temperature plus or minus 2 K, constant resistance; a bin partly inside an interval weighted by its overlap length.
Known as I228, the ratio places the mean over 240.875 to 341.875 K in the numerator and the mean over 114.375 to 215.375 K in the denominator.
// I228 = 1.18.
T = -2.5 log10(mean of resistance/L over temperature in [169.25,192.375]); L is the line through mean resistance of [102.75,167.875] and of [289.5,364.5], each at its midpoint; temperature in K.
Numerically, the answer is 0.40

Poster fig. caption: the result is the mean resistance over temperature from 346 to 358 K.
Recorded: 39.7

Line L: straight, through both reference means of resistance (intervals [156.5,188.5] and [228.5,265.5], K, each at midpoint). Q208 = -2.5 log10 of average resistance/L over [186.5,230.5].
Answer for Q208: 0.26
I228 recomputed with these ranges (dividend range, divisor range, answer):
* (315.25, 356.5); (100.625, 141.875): 1.00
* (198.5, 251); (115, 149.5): 0.86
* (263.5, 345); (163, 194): 1.34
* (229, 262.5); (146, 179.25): 1.01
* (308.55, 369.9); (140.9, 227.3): 1.25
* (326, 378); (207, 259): 1.07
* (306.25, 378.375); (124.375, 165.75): 1.01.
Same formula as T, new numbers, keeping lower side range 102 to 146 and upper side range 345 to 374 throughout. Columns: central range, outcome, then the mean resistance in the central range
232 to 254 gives 0.06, 38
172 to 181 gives 0.23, 32.4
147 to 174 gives 0.03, 39.3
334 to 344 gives -0.03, 40.9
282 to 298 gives 0.00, 39.8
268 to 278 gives -0.02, 40.7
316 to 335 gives -0.01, 40.3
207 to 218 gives 0.21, 33.2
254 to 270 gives 0.04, 38.6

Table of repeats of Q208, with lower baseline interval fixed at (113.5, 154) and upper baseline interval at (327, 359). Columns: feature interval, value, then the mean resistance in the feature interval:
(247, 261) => 0.03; 39.1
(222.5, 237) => 0.03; 39.1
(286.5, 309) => 0.03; 39.3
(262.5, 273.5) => 0.04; 38.7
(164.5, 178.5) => 0.09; 36.8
